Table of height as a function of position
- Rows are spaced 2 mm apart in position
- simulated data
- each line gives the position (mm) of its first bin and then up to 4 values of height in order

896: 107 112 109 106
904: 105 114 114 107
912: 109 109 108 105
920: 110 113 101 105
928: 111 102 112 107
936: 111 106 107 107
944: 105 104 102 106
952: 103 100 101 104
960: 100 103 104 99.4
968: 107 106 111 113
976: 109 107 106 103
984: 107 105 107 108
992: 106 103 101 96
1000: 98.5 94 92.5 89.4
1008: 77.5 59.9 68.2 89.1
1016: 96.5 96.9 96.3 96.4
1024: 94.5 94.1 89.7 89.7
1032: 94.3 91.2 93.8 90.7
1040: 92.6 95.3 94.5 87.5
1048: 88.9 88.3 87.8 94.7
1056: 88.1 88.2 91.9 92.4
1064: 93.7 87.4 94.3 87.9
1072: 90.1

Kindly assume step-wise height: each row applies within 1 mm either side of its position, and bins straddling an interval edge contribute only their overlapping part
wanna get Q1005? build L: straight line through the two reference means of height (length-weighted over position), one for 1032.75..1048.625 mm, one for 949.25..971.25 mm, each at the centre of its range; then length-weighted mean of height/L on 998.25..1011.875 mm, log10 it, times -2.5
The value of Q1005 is 0.15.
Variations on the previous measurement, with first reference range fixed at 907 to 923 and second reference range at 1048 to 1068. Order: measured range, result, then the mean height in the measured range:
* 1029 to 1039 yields 0.019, 91.9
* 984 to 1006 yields -0.022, 101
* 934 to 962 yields 0.007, 104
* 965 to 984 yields -0.056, 107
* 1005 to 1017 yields 0.204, 80.1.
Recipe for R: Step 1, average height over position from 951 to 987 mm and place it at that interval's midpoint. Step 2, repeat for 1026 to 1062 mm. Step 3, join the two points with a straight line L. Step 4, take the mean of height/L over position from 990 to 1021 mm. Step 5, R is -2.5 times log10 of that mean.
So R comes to 0.077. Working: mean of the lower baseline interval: 105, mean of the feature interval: 91.5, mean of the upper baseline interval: 91.1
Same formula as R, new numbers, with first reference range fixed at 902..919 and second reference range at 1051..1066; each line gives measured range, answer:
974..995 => -0.071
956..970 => -0.007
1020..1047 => 0.012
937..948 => -0.007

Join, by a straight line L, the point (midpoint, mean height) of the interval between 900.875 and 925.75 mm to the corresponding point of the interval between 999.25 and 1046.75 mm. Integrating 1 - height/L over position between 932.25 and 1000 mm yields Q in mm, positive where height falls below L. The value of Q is -3.7 mm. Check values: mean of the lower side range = 108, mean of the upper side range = 90.1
